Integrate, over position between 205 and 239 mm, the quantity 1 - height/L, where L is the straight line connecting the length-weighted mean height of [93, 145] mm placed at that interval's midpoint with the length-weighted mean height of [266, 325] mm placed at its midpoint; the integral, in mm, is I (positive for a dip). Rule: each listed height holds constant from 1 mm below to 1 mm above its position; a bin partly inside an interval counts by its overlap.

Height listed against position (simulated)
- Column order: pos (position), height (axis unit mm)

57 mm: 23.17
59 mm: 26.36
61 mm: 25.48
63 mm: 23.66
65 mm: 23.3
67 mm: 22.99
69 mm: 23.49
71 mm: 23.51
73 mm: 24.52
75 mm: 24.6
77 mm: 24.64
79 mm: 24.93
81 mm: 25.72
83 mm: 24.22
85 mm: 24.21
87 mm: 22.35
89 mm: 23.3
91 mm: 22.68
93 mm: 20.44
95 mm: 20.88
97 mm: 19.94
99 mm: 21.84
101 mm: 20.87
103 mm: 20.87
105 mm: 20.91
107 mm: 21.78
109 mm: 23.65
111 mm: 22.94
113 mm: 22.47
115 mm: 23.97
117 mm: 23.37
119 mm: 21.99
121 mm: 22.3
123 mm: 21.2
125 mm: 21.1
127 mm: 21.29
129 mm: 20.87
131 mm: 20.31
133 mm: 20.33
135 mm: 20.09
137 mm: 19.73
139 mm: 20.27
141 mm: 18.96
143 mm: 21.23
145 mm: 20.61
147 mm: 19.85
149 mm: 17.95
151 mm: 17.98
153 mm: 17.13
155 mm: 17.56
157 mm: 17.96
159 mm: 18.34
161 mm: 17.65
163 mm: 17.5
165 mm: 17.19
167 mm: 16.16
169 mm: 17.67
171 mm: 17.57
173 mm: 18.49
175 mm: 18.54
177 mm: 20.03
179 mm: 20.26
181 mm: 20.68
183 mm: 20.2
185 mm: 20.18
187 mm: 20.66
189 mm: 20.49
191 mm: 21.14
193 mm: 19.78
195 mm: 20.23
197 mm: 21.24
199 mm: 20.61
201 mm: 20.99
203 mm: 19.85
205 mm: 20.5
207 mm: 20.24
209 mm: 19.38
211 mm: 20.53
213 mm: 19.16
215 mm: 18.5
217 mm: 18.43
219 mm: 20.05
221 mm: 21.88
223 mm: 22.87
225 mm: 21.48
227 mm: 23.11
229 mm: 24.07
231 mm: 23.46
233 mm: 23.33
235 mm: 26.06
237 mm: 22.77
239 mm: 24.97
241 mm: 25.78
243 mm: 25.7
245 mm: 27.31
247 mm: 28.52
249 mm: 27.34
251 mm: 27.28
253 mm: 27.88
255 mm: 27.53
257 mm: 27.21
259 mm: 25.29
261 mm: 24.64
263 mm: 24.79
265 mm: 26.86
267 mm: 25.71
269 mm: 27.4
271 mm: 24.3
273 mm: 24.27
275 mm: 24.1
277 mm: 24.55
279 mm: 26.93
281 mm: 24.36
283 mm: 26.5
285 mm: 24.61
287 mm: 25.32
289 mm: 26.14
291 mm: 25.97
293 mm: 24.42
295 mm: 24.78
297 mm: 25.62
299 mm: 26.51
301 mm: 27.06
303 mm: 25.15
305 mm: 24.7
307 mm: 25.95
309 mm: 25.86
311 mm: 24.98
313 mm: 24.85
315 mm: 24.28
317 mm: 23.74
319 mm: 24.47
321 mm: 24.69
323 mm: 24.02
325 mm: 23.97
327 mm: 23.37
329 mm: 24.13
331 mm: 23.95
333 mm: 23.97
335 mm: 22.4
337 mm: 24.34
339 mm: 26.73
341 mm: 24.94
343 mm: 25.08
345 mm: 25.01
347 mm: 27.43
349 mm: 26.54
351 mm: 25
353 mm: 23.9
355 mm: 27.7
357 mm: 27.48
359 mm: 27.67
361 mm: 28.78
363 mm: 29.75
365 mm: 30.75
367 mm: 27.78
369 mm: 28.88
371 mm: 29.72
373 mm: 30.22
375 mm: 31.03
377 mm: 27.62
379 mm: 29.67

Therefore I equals 2.8 mm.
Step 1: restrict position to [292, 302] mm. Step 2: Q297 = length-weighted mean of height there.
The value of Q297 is 25.7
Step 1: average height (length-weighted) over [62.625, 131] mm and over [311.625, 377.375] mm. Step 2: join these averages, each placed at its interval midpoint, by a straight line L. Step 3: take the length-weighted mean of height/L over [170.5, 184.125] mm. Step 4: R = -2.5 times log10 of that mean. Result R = 0.22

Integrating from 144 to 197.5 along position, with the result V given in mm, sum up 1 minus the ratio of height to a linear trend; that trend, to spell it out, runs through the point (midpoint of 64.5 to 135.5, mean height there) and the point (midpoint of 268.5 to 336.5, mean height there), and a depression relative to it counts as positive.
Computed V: 9.9 mm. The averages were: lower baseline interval 22.5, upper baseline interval 24.9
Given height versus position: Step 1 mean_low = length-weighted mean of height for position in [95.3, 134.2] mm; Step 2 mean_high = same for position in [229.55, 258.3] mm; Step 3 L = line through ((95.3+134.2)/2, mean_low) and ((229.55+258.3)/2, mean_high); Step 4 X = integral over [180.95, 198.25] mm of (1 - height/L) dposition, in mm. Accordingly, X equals 2.6 mm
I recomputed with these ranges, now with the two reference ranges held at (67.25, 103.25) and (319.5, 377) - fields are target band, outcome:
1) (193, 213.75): 3.6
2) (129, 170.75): 8.9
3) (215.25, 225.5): 1.7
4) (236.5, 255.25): -1.1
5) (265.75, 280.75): 0.1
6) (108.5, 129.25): 1.0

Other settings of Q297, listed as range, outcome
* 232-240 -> 24.3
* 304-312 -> 25.4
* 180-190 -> 20.4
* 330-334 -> 24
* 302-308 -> 25.3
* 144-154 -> 18.7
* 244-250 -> 27.7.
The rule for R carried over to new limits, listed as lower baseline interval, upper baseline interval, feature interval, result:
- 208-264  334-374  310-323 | 0.07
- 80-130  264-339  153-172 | 0.30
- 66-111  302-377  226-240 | 0.03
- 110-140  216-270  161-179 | 0.26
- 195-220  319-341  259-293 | -0.14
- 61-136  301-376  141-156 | 0.22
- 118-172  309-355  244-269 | -0.19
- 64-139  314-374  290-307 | -0.01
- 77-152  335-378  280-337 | 0.06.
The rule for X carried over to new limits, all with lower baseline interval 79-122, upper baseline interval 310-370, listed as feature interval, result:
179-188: 1.21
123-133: 0.86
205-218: 2.44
